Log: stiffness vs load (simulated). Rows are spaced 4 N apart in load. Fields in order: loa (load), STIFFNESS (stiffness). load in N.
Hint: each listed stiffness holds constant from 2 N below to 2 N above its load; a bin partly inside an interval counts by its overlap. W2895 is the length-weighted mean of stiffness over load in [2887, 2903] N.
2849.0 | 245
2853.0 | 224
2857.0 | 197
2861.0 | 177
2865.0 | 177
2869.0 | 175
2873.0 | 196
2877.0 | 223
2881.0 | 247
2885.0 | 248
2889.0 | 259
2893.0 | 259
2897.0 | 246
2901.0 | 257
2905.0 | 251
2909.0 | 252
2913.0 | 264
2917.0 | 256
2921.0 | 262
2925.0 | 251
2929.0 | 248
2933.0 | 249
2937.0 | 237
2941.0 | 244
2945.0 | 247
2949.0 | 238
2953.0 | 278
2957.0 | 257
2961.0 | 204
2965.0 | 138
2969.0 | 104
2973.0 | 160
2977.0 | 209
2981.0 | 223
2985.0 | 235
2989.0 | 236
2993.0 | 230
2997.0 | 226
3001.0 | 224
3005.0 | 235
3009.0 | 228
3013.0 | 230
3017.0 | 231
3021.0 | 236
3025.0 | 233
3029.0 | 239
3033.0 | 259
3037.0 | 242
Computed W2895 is 255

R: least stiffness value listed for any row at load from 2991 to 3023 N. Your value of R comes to 224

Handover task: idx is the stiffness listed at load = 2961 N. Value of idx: 204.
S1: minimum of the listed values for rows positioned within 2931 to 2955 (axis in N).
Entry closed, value 237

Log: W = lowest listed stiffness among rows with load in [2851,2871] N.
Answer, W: 175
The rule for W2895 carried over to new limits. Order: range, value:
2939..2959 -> 253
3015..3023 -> 234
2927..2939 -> 245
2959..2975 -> 152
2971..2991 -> 213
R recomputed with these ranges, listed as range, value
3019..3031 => 233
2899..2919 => 251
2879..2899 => 246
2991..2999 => 226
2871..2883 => 196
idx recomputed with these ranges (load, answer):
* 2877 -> 223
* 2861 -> 177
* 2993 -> 230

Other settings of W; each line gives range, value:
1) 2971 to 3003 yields 160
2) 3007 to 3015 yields 228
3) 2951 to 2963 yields 204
